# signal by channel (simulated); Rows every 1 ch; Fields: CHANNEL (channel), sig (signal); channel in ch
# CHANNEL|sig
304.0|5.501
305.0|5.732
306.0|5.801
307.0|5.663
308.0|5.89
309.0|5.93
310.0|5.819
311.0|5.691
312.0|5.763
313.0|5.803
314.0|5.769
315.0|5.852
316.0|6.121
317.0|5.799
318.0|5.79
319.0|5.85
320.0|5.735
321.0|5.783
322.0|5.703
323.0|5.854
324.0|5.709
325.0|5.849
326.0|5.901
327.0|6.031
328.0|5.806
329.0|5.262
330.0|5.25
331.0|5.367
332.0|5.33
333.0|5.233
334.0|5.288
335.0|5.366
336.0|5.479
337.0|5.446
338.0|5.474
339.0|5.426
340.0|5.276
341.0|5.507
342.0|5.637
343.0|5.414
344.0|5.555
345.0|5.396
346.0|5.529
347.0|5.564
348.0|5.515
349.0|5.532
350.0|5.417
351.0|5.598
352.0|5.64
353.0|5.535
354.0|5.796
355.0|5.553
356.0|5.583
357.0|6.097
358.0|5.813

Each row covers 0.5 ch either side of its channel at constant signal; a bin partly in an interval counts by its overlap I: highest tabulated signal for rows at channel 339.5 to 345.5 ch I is 5.637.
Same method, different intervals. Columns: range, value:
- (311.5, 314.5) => 5.803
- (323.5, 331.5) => 6.031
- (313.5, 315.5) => 5.852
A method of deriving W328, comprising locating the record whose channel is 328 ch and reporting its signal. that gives 5.806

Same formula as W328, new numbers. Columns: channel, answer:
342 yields 5.637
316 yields 6.121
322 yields 5.703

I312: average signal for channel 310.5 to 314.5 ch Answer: 5.76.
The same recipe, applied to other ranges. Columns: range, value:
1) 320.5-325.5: 5.78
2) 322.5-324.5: 5.78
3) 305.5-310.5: 5.82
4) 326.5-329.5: 5.7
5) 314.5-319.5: 5.88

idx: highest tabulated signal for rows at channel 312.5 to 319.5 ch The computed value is 6.121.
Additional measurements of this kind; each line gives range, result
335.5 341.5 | 5.507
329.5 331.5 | 5.367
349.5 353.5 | 5.64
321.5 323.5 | 5.854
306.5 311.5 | 5.93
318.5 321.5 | 5.85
